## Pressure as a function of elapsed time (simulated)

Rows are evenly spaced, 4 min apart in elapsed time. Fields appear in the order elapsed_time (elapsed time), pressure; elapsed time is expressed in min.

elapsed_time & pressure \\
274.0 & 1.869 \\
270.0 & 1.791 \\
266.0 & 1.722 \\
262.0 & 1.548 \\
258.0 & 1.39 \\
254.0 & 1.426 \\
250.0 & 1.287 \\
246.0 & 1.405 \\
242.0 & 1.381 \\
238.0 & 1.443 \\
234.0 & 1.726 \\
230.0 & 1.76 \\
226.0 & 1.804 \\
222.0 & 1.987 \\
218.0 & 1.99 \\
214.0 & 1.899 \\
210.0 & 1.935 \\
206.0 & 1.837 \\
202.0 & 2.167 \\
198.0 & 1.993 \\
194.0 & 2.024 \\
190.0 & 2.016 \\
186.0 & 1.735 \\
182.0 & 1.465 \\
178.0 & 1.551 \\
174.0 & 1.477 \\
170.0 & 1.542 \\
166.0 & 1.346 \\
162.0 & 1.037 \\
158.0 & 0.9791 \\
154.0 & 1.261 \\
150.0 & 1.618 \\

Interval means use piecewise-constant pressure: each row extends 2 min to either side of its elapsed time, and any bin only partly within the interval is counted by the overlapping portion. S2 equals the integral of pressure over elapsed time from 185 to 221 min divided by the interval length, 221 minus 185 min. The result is 1.96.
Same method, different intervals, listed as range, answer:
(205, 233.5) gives 1.88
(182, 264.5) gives 1.73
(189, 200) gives 2.01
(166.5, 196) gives 1.67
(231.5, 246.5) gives 1.51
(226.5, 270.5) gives 1.53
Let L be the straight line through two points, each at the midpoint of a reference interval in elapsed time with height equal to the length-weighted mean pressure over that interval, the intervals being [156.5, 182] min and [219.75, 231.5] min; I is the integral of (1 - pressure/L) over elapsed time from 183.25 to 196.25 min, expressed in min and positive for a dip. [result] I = -3.1 min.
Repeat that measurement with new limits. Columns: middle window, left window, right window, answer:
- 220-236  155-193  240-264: -4.41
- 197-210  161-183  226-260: -4.81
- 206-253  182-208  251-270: 0.94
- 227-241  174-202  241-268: -0.66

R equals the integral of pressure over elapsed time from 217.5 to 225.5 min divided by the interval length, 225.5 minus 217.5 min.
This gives 1.95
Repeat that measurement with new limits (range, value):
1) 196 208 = 2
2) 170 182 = 1.51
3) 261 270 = 1.68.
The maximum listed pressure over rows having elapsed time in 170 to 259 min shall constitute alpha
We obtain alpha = 2.167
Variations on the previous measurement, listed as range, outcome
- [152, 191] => 2.016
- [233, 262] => 1.726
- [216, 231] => 1.99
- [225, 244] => 1.804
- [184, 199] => 2.024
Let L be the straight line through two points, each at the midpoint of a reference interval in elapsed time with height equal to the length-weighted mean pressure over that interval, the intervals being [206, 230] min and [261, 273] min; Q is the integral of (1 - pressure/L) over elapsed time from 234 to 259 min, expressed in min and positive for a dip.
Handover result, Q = 5.3 min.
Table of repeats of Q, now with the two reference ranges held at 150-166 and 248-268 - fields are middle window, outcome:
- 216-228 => -4.9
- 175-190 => -4.4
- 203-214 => -4.8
